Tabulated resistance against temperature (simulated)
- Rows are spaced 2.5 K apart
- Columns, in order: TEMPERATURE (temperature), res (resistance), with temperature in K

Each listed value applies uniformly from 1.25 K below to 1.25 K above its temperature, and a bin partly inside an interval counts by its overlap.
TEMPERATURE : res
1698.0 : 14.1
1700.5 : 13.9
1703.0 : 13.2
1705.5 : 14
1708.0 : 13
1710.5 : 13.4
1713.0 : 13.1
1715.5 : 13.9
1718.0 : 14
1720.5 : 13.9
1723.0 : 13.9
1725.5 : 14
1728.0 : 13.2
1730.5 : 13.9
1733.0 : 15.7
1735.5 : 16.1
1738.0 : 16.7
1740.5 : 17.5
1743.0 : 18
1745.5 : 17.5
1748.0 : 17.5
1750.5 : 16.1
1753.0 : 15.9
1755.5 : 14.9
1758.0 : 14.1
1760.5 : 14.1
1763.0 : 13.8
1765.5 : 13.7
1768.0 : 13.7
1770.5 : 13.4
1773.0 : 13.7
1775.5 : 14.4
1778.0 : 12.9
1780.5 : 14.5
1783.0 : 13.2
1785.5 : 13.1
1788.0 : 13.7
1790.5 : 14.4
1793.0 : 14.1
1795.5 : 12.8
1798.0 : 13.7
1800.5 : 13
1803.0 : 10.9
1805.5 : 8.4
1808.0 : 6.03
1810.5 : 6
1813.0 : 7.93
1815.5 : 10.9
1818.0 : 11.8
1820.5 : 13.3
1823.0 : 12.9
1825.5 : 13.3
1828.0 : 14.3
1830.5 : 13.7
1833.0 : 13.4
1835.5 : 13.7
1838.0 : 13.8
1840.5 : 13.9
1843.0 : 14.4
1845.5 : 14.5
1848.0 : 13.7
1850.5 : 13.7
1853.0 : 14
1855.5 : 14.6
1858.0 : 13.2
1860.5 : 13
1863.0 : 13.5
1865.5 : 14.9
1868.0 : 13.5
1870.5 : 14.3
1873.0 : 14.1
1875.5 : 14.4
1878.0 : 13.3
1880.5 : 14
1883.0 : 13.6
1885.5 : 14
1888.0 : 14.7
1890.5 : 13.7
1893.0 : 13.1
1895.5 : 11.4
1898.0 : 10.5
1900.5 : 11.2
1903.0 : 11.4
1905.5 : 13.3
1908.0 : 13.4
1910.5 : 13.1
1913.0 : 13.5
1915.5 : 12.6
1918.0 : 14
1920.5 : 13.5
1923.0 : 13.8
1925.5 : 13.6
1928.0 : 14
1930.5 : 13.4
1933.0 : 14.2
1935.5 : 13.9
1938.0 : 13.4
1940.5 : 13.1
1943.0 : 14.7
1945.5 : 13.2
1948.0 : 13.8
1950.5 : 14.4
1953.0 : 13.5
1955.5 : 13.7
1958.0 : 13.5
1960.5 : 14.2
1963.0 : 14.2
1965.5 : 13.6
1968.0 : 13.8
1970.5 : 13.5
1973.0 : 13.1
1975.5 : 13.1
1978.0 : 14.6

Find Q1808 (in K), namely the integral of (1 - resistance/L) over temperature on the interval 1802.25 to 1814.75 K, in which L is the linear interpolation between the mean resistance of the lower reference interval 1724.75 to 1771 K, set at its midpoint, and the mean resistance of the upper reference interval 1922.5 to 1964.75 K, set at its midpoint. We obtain 5.9 K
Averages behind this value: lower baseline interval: 15.3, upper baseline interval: 13.8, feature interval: 7.85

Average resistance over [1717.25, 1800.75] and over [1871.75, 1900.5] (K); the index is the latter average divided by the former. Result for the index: 0.9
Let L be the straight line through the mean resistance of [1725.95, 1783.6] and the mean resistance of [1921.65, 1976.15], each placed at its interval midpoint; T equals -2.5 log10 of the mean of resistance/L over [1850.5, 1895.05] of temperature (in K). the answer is 0.030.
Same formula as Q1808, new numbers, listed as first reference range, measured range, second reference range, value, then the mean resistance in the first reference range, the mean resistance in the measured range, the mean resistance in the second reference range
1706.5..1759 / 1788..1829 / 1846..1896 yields 8.1 K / 15.1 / 11.5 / 13.8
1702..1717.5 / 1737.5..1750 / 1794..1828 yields -4.7 K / 13.5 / 17.4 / 11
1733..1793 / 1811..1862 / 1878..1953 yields 3.7 K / 14.9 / 13.1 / 13.3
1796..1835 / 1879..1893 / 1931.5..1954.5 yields -1.3 K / 11.4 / 13.9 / 13.8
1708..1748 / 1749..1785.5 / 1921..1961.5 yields 1.5 K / 15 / 14.2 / 13.8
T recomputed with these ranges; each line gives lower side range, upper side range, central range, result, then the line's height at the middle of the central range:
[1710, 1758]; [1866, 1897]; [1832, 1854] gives 0.01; 14.1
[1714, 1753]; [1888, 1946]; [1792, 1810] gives 0.31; 14.6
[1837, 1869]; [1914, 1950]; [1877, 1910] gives 0.07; 13.8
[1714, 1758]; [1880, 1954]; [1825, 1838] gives 0.05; 14.3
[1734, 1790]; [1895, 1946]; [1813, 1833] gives 0.13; 14.2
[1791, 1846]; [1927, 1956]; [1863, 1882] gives -0.10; 12.8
